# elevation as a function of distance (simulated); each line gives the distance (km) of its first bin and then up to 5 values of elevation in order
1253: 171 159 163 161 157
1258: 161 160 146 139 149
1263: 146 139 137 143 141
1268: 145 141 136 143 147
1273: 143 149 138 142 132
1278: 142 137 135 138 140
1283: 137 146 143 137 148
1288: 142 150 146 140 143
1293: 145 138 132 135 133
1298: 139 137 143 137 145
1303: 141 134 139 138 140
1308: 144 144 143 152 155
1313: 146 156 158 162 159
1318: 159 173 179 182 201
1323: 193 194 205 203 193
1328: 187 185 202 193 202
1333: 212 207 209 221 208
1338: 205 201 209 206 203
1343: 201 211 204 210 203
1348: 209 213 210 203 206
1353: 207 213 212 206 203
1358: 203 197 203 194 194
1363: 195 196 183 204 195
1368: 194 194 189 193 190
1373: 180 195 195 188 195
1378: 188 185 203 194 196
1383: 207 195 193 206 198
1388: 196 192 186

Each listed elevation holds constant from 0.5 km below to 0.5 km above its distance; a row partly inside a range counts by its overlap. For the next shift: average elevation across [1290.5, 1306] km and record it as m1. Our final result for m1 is 139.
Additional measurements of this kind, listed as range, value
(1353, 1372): 198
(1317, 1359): 201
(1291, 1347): 173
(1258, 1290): 143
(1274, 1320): 144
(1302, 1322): 154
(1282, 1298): 141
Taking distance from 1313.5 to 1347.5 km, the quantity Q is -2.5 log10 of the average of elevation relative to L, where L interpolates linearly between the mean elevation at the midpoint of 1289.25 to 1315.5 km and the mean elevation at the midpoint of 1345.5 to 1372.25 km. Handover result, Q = -0.133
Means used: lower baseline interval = 142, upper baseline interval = 201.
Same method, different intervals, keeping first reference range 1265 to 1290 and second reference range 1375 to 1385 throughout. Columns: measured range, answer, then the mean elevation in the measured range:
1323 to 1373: -0.14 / 201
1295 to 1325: 0.03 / 154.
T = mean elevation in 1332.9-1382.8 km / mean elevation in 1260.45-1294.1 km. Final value 1.42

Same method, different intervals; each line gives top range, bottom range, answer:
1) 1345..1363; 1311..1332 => 1.14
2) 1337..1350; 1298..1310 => 1.47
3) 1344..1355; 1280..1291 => 1.46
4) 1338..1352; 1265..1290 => 1.46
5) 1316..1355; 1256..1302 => 1.40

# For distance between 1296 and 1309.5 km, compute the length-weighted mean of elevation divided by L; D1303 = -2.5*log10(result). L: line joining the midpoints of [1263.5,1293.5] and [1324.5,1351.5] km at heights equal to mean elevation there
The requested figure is 0.20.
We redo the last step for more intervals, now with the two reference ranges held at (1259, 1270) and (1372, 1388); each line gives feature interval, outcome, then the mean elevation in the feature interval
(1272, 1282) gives 0.07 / 140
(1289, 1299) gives 0.12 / 139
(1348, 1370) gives -0.09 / 201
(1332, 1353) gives -0.17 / 207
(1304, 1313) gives 0.13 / 144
